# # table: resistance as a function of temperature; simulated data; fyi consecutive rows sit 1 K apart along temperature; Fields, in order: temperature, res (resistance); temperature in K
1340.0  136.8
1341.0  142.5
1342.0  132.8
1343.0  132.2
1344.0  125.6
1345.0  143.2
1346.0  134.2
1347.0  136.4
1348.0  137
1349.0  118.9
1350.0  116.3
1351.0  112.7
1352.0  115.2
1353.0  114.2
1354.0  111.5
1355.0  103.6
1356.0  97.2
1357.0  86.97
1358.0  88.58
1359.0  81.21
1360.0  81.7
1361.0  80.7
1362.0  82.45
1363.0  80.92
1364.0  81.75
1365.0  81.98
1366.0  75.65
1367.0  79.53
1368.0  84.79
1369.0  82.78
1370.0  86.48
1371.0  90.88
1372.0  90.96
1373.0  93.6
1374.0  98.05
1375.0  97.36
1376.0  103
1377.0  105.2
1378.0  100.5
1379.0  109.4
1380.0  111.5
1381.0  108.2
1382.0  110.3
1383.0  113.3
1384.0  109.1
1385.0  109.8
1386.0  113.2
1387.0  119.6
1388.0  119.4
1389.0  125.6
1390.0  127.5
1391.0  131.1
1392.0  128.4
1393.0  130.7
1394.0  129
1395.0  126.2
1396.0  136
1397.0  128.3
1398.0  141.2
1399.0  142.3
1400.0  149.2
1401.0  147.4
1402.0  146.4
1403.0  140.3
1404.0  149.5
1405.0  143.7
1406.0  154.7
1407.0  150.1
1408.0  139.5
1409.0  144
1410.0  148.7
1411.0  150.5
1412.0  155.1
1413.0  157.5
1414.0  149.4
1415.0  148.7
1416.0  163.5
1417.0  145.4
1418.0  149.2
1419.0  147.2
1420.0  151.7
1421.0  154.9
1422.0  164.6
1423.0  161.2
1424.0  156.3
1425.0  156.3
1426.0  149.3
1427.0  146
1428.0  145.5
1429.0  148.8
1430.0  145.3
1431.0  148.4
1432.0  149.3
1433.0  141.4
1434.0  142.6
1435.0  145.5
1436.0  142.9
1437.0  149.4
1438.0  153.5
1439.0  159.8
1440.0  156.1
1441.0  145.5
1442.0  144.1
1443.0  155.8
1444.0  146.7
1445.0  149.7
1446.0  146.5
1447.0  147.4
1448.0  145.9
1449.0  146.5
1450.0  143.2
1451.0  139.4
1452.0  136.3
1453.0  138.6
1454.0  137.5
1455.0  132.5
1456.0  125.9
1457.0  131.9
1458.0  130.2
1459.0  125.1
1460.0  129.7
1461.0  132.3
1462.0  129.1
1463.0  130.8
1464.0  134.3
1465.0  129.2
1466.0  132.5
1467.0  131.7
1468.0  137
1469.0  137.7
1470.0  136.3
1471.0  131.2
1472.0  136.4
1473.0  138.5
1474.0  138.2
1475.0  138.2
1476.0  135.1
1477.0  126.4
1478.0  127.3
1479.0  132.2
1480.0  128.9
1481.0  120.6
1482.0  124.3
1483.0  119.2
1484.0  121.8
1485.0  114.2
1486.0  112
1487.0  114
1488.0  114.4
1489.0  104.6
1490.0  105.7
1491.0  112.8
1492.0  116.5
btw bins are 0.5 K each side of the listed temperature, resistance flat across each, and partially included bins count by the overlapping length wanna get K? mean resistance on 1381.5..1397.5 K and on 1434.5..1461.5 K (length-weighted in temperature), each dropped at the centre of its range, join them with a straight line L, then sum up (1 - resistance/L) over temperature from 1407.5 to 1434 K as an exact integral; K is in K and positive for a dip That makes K -3.5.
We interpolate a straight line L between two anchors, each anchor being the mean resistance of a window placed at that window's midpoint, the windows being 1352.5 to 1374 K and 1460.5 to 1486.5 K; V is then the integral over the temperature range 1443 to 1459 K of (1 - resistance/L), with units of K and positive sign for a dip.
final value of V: -2.5 K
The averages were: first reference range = 88.7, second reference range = 130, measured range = 140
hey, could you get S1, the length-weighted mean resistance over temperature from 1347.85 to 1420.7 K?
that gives 119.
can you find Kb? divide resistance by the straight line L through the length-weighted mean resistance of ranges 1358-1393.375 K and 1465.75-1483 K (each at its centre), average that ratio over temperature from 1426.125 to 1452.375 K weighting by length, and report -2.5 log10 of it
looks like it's -0.21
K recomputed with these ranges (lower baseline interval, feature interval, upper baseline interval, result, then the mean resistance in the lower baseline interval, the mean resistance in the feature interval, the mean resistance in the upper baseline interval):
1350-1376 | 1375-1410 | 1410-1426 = -0.6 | 91.9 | 128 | 154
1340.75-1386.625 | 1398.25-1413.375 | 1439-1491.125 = -4.1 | 104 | 148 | 133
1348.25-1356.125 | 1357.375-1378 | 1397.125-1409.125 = 5.9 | 113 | 87.7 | 145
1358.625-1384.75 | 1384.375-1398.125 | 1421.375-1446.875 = -1.8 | 93.3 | 126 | 150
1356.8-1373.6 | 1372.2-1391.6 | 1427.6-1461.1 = -2.8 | 84.2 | 111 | 143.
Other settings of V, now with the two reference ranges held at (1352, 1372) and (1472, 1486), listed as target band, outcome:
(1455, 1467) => -0.83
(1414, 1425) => -4.70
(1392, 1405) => -4.85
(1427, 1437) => -3.00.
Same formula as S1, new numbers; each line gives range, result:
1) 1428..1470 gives 141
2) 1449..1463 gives 134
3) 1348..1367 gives 95.8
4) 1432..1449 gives 148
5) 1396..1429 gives 149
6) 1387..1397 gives 128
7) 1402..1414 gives 148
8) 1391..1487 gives 141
